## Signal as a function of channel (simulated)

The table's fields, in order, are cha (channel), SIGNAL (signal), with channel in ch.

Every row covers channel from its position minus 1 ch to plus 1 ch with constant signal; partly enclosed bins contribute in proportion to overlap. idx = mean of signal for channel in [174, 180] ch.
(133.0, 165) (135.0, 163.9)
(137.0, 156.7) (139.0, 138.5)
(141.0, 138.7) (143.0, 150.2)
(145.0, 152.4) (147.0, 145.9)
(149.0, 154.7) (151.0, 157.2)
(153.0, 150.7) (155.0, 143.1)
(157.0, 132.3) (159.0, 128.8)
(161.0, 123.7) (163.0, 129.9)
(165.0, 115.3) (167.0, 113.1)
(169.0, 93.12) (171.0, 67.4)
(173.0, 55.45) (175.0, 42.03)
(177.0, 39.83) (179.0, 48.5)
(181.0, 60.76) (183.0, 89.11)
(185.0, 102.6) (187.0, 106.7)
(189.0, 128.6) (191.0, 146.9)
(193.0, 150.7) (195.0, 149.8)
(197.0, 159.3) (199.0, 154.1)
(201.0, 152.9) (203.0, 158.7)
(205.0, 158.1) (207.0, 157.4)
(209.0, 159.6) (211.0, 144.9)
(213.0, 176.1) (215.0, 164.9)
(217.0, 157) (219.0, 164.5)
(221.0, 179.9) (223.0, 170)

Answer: 43.5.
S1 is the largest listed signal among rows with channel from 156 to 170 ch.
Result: 132.3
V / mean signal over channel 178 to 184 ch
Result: 66.1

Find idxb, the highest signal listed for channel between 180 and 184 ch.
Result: 89.11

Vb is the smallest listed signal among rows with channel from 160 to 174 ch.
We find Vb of 55.45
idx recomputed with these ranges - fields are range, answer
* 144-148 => 149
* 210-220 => 161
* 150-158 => 146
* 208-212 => 152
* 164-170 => 107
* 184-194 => 127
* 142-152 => 152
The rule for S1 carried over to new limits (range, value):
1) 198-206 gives 158.7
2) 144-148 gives 152.4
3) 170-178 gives 67.4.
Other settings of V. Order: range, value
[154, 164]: 132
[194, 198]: 155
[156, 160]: 131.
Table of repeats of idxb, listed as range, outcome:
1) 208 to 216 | 176.1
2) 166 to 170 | 113.1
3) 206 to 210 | 159.6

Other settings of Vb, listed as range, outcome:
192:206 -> 149.8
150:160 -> 128.8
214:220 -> 157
